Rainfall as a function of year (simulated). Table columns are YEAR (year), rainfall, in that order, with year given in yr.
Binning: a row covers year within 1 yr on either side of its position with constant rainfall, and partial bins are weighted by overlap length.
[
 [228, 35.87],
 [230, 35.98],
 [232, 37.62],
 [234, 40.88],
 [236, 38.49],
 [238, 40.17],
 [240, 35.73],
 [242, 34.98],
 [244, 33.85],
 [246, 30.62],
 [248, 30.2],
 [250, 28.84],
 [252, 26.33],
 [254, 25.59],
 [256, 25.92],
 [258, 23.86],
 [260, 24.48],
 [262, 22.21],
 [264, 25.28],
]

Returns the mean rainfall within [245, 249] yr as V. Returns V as 30.4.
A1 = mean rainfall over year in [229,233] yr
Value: 36.8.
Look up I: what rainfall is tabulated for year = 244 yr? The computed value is 33.85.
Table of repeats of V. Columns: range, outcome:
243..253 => 30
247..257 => 27.4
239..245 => 34.9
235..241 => 38.1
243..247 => 32.2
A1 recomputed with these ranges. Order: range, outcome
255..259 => 24.9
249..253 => 27.6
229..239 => 38.6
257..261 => 24.2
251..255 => 26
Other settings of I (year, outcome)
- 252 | 26.33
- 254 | 25.59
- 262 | 22.21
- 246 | 30.62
